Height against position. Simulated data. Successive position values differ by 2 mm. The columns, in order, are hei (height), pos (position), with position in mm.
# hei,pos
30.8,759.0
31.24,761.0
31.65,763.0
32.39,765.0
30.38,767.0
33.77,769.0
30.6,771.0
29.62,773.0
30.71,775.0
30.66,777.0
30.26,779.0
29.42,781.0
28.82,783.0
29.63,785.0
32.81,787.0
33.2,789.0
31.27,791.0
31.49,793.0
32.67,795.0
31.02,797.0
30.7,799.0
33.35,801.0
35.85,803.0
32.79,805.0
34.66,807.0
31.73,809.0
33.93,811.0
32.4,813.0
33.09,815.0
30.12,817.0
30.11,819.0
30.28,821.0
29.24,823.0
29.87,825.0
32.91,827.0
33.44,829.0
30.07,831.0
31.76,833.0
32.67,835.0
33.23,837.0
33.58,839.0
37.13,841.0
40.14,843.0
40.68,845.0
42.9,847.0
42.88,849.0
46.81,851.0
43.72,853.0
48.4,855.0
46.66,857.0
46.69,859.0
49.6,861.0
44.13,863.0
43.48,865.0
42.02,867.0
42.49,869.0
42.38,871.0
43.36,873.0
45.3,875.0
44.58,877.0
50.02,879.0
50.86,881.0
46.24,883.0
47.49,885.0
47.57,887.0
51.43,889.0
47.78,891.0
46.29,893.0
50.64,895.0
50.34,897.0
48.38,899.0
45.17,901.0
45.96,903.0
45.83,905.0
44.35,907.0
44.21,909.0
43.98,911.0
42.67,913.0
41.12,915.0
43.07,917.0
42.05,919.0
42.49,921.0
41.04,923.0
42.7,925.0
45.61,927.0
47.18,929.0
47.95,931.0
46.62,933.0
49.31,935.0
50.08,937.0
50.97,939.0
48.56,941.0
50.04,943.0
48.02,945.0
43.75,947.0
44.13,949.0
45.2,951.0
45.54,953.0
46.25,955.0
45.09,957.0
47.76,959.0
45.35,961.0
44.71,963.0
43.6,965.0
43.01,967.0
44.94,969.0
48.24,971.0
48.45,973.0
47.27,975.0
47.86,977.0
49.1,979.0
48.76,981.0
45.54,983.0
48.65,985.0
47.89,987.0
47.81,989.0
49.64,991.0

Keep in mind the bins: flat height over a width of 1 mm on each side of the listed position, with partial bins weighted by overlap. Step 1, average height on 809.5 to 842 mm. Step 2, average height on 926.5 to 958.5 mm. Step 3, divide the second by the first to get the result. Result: 1.47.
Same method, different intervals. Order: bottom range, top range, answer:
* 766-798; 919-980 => 1.49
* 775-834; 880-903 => 1.53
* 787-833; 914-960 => 1.43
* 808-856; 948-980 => 1.30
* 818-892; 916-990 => 1.13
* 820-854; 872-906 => 1.32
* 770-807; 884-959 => 1.47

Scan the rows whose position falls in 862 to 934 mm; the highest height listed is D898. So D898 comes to 51.43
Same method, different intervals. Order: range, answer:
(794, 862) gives 49.6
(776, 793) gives 33.2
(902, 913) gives 45.96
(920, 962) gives 50.97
